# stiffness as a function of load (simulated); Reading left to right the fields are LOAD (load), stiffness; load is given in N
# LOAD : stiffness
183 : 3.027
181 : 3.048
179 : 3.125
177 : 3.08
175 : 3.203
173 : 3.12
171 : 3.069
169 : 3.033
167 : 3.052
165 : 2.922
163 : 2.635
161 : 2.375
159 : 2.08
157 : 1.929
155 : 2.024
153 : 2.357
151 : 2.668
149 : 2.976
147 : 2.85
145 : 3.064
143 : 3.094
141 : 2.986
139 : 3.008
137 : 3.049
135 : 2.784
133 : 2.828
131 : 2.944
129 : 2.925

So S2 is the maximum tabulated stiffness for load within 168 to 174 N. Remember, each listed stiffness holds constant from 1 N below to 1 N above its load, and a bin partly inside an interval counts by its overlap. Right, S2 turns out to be 3.12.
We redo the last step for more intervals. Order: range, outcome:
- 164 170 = 3.052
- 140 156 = 3.094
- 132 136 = 2.828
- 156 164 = 2.635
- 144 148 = 3.064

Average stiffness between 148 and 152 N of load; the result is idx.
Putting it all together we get 2.82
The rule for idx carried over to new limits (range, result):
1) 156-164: 2.25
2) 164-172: 3.02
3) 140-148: 3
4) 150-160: 2.21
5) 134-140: 2.95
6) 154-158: 1.98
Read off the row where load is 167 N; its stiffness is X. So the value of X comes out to 3.052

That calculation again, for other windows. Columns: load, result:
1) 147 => 2.85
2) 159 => 2.08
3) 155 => 2.024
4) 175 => 3.203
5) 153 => 2.357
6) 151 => 2.668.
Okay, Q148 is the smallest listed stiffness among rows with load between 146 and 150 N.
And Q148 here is 2.85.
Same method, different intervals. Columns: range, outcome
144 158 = 1.929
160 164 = 2.375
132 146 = 2.784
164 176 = 2.922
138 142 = 2.986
